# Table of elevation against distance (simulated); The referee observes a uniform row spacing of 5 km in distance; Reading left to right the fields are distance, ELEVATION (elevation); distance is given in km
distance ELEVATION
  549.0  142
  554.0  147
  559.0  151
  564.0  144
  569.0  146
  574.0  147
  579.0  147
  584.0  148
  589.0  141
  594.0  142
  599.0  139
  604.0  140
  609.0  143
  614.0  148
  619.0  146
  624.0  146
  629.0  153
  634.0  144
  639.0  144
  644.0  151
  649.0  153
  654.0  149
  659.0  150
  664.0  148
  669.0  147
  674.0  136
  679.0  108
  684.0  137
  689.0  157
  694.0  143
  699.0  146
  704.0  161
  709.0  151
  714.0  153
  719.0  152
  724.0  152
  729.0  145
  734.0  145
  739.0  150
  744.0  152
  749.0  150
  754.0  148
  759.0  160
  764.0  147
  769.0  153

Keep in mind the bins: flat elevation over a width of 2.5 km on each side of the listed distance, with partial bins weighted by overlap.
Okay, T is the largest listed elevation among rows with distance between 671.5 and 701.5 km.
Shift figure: 157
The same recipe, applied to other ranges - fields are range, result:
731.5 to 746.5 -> 152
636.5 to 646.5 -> 151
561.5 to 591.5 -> 148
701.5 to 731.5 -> 161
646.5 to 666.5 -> 153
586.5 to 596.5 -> 142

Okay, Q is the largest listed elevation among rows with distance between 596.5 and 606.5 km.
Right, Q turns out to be 140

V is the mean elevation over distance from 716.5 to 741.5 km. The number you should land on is 149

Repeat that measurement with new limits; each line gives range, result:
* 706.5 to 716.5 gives 152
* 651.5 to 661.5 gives 150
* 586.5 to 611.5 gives 141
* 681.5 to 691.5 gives 147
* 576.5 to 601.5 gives 143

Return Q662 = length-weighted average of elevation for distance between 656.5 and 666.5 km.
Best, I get 149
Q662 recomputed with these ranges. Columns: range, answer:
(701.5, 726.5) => 154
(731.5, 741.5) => 148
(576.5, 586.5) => 148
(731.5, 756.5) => 149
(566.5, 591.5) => 146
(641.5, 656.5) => 151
